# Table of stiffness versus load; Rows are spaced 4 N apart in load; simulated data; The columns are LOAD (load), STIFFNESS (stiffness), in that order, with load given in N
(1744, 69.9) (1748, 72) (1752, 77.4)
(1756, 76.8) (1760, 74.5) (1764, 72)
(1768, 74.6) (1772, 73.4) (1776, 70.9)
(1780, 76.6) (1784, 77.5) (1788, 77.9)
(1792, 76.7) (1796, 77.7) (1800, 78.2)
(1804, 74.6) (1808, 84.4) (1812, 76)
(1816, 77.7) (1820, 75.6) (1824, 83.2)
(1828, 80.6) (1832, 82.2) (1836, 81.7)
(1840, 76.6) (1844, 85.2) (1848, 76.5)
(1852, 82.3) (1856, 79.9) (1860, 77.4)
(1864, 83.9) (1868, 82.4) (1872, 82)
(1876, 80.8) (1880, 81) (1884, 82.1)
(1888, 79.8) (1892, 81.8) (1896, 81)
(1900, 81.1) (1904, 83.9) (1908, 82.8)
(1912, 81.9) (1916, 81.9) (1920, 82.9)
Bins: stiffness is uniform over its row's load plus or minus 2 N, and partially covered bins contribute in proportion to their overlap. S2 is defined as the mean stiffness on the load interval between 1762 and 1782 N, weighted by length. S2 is 73.5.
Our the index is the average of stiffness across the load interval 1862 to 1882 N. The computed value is 82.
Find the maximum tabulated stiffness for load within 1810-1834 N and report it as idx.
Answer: 83.2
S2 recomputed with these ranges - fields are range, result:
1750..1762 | 76.2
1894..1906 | 82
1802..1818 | 78.2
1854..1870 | 80.9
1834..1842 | 79.2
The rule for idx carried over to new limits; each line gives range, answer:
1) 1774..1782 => 76.6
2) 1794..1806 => 78.2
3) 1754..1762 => 76.8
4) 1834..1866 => 85.2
